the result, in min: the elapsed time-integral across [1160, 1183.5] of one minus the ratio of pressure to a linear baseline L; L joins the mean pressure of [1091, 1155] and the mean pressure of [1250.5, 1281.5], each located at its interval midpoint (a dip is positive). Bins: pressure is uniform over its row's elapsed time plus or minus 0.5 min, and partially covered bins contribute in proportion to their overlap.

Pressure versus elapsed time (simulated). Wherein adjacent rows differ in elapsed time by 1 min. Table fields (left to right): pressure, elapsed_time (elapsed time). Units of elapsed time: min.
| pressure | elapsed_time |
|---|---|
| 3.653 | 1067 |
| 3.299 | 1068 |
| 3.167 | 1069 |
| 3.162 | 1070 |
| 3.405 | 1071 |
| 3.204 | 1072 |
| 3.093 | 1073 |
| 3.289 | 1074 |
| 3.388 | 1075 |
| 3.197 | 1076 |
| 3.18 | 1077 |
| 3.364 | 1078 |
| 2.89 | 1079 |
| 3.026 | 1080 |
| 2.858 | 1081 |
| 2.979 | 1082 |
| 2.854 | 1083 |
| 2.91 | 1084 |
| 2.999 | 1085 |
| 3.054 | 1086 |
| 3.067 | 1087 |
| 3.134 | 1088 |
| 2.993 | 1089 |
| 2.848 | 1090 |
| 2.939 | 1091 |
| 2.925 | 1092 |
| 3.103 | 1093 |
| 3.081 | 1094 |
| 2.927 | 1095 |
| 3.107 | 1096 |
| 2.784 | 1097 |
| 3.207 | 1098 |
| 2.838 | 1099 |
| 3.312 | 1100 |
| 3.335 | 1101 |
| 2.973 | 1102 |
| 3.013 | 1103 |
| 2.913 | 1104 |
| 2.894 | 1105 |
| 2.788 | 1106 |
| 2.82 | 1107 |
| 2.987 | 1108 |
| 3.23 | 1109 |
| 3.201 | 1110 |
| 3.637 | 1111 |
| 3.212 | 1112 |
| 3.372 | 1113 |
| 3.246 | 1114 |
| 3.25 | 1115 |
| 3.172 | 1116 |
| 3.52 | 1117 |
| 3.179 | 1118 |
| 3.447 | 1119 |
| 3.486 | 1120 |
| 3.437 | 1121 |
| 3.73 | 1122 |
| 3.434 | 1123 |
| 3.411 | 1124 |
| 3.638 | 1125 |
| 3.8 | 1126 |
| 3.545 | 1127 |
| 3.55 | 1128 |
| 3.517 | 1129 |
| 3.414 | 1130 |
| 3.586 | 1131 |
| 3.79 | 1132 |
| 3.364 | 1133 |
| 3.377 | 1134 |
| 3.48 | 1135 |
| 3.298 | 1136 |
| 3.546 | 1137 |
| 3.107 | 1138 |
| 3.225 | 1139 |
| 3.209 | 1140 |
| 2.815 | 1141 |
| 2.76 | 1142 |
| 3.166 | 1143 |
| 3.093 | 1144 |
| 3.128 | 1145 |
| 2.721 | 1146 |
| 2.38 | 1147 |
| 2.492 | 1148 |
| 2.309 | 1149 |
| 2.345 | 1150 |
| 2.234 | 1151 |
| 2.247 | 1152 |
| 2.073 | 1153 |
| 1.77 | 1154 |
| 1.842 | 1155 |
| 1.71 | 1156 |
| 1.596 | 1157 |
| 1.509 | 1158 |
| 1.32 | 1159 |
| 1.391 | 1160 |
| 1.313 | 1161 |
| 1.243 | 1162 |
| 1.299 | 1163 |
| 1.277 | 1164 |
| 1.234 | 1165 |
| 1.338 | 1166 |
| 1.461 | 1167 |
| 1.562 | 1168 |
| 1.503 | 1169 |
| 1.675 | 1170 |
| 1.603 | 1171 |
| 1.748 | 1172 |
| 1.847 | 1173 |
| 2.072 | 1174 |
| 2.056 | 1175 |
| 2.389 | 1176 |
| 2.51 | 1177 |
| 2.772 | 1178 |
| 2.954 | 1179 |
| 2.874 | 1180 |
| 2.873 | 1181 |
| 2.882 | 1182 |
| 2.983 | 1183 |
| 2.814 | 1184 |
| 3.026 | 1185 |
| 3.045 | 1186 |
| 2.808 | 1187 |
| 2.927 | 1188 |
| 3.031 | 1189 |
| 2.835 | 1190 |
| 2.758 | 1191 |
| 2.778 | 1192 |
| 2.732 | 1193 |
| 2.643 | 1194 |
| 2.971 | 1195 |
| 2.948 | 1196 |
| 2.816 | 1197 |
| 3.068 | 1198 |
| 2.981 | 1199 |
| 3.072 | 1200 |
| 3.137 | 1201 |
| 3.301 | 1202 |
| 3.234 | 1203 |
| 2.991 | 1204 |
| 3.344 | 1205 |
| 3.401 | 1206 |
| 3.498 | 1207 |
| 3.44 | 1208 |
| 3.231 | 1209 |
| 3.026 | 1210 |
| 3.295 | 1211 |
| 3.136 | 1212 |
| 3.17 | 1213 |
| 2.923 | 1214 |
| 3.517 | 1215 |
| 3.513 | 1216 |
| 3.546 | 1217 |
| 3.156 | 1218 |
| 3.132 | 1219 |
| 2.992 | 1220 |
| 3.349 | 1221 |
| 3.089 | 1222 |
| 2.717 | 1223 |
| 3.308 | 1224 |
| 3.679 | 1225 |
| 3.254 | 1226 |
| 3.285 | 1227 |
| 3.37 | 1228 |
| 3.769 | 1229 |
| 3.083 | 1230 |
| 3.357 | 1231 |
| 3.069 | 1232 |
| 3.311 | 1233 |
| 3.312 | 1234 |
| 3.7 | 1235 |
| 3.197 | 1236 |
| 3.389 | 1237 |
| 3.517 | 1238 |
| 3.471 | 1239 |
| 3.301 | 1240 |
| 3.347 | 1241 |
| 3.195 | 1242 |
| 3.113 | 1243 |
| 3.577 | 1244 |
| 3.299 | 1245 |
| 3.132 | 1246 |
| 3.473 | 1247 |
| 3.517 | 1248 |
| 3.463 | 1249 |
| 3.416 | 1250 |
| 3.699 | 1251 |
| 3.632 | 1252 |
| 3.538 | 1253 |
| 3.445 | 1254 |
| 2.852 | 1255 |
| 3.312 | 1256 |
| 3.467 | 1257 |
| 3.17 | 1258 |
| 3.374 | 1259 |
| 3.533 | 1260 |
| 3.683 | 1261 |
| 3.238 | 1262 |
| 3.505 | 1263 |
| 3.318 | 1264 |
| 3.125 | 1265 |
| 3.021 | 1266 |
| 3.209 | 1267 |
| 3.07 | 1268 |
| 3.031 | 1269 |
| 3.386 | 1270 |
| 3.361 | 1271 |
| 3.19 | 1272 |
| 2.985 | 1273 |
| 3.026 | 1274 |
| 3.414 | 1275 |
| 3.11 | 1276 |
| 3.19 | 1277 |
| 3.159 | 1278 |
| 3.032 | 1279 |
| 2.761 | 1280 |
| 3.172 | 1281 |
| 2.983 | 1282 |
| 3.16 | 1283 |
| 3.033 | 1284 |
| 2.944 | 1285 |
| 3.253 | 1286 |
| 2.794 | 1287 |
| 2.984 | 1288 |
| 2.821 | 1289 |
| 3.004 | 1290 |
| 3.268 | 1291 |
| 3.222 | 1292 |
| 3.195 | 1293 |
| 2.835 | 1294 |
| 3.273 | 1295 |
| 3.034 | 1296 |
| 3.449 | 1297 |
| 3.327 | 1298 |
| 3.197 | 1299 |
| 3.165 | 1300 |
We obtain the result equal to 8.9 min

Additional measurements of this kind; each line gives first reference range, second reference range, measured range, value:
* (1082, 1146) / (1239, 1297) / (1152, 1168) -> 8.4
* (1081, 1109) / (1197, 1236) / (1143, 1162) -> 6.3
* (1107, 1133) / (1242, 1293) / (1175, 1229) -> 4.0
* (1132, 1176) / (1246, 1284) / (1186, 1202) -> -2.0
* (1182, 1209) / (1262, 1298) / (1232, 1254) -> -2.3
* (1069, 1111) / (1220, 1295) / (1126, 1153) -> 0.5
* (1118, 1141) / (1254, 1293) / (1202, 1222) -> 0.2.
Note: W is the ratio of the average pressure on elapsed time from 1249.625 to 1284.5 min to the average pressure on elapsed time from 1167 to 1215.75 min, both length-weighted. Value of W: 1.2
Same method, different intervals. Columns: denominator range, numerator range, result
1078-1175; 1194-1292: 1.17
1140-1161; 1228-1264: 1.51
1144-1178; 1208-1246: 1.74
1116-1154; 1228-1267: 1.07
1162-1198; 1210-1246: 1.39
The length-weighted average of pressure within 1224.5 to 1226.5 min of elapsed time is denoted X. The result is 3.47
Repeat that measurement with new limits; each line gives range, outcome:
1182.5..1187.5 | 2.94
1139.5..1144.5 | 3.01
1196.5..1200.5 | 2.98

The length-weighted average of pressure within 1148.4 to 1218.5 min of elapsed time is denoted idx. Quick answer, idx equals 2.51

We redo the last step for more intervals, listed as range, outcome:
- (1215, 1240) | 3.32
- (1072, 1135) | 3.21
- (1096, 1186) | 2.72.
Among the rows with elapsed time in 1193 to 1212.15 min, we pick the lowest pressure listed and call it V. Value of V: 2.643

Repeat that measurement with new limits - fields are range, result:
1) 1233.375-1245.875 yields 3.113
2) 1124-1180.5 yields 1.234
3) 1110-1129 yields 3.172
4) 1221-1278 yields 2.717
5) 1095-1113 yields 2.784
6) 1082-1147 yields 2.38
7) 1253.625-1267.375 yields 2.852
